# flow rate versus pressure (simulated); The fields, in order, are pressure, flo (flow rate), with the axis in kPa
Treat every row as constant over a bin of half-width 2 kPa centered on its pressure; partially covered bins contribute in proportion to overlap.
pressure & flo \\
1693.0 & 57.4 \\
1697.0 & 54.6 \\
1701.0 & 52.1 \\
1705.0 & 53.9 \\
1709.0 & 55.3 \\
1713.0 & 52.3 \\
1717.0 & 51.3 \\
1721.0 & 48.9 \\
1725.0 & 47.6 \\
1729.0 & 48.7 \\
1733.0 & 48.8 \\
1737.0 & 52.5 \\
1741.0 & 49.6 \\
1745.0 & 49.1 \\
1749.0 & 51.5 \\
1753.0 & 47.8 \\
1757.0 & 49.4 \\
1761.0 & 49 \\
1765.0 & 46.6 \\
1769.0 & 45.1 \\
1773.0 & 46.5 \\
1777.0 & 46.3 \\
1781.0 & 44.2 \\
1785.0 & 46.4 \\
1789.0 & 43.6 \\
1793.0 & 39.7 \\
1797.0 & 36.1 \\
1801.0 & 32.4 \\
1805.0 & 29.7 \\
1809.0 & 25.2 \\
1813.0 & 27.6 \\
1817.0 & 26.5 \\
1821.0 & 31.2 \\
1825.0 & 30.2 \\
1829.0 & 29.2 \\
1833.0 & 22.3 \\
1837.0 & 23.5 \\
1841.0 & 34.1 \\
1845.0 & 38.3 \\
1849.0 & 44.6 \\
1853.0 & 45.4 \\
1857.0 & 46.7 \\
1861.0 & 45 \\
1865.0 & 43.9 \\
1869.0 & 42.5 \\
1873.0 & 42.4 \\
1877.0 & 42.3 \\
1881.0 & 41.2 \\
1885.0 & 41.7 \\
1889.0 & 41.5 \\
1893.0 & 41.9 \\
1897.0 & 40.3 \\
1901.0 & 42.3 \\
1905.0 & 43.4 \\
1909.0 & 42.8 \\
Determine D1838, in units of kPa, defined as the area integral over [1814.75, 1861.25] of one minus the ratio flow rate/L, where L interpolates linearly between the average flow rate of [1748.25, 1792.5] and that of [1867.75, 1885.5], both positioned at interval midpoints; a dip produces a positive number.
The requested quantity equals 9.9 kPa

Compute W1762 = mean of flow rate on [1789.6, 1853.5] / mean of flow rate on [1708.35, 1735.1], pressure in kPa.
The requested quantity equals 0.64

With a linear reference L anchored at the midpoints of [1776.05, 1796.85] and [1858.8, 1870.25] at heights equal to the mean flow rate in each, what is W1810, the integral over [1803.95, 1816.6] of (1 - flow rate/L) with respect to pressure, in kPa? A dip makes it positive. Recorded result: 4.7 kPa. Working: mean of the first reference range 43.2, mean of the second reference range 43.9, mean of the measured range 27.2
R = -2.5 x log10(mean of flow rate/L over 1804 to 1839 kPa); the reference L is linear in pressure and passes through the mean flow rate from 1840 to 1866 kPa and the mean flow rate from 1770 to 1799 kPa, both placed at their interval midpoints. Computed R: 0.50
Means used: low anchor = 43.3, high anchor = 42.8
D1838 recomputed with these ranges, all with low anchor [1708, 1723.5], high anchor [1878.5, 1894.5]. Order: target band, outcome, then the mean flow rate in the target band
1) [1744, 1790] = 1.4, 47.2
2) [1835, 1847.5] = 3.3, 32.5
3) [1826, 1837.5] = 4.9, 25.6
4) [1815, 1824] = 3.3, 29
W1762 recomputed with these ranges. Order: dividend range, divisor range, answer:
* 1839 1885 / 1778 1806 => 1.07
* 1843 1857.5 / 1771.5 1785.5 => 0.95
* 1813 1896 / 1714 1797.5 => 0.79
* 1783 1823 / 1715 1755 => 0.68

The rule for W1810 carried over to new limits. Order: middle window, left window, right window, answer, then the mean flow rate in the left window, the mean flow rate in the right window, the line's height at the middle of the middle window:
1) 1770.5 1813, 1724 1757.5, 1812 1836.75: -2.5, 49.5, 27.5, 36.1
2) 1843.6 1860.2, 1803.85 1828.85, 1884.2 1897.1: -4.5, 28.4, 41.5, 34.7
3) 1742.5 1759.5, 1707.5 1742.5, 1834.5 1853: -0.8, 50.5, 35.9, 47.3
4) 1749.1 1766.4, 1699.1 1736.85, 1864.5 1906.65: 0.1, 51.1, 42.1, 48.9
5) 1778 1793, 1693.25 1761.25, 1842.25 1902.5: 1.1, 50.9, 42.6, 47.6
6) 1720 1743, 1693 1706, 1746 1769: 0.7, 54.1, 48.5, 51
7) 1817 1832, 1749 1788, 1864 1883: 5.2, 47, 42.4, 44.5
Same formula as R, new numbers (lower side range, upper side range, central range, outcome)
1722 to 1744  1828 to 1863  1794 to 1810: 0.296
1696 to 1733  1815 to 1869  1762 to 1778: -0.041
